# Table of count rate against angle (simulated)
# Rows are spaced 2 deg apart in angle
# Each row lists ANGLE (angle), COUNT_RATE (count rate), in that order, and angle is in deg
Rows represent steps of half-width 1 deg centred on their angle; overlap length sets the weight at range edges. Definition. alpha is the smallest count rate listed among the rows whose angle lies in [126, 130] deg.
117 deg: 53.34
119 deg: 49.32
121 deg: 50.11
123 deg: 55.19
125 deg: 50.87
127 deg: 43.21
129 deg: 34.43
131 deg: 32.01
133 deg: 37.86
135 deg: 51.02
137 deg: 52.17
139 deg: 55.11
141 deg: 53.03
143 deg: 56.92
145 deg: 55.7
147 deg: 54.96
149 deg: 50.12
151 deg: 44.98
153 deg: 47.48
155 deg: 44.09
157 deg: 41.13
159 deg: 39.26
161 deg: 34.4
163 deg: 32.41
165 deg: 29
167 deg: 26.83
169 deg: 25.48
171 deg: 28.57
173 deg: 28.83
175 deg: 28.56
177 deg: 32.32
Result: 34.43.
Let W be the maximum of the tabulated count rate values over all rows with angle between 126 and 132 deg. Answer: 43.21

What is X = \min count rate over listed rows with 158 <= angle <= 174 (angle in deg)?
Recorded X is 25.48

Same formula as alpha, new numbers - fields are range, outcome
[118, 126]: 49.32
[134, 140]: 51.02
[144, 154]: 44.98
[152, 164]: 32.41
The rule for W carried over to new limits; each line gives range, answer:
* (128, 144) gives 56.92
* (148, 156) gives 50.12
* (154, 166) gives 44.09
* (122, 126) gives 55.19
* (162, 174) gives 32.41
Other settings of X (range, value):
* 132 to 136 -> 37.86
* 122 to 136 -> 32.01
